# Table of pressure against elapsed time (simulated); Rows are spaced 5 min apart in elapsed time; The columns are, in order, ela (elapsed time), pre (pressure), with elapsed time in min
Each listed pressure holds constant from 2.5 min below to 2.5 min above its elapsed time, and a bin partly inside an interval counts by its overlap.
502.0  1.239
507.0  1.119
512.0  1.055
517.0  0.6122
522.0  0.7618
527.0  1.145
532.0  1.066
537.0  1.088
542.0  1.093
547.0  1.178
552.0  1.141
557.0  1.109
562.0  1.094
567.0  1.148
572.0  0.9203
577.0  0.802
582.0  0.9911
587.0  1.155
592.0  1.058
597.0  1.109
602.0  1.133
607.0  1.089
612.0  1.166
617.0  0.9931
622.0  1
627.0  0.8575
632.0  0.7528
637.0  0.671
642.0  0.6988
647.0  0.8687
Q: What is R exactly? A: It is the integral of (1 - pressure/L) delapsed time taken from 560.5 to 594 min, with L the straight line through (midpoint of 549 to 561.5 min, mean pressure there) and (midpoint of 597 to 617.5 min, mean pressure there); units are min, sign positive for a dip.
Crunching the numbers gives 2.8 min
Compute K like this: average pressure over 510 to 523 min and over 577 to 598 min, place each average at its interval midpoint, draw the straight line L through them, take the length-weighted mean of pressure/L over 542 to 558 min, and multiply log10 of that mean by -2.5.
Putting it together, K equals -0.23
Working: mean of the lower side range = 0.806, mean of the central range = 1.14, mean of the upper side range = 1.04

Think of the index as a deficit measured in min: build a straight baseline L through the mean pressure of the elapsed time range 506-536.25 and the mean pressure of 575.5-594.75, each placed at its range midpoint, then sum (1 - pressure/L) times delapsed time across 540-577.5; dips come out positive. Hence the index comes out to -3.2 min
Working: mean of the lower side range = 0.959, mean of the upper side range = 1.01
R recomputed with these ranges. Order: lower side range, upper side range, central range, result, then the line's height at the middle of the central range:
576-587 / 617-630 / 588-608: -3.1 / 0.955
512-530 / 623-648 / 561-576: -3.4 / 0.835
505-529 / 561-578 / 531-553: -3.5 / 0.963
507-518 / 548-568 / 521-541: -0.6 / 1.01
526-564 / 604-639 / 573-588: 1.0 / 1.03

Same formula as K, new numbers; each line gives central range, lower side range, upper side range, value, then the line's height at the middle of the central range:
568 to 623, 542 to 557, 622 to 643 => -0.12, 0.94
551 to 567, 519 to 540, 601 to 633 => -0.11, 1.01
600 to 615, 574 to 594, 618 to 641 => -0.23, 0.908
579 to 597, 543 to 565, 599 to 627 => 0.02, 1.09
